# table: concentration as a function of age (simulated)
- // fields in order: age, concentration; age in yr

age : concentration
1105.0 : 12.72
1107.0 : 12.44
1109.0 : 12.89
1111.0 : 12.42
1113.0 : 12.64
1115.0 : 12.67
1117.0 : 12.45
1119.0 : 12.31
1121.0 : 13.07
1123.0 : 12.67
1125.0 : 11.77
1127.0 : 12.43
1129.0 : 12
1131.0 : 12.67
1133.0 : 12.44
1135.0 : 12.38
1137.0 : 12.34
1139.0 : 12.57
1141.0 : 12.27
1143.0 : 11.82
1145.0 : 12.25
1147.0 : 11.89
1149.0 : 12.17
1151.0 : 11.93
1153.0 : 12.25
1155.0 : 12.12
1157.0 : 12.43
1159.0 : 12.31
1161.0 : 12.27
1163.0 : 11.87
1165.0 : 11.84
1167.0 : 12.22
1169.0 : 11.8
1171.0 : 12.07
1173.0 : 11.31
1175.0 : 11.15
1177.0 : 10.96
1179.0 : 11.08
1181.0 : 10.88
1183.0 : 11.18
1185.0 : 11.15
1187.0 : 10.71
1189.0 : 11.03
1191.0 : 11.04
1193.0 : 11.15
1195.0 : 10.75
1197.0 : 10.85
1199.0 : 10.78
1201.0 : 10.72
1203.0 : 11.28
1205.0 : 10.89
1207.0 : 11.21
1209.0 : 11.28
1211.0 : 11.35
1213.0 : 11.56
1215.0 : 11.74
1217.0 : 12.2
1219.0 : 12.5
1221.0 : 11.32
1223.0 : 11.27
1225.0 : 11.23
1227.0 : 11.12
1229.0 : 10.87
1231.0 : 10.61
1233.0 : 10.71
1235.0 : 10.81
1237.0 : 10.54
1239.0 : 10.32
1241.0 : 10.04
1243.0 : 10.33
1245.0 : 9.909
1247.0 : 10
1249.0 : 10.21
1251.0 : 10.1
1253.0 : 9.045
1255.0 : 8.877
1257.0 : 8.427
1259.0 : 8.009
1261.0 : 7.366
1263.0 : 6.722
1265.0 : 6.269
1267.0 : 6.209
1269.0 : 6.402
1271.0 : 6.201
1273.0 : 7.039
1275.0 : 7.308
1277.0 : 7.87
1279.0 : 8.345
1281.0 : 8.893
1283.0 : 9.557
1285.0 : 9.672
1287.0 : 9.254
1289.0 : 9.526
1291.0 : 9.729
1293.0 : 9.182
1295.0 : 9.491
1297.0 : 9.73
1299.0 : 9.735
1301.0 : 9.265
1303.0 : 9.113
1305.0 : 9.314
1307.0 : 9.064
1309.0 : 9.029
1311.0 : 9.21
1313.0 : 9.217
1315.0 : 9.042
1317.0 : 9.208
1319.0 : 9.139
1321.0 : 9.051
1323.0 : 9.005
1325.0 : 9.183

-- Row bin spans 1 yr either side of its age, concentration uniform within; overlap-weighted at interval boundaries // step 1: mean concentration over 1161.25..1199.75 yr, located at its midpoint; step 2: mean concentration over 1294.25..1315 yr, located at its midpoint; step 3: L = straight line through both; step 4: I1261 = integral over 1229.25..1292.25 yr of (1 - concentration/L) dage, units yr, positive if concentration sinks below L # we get 7.2 yr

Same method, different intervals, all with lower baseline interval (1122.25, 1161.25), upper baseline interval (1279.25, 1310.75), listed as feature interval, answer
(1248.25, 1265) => 2.7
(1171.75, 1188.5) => 0.7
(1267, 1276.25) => 2.9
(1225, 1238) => -0.3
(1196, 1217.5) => -0.4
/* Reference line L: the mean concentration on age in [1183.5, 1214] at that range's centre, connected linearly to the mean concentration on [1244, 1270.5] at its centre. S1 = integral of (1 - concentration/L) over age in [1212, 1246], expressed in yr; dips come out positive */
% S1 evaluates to -5.0 yr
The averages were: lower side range 11.1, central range 11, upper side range 8.23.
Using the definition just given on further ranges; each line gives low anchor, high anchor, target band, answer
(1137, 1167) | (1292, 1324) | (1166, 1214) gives 1.07 yr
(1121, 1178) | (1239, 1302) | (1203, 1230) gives -3.21 yr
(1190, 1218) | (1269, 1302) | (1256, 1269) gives 3.21 yr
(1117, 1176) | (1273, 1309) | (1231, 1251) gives -0.37 yr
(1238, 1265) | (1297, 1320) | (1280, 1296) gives -0.41 yr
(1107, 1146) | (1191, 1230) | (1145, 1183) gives 0.33 yr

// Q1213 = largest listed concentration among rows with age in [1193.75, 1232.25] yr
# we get 12.5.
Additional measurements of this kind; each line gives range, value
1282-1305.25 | 9.735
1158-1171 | 12.31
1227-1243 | 11.12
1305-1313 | 9.314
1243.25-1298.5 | 10.21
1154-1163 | 12.43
